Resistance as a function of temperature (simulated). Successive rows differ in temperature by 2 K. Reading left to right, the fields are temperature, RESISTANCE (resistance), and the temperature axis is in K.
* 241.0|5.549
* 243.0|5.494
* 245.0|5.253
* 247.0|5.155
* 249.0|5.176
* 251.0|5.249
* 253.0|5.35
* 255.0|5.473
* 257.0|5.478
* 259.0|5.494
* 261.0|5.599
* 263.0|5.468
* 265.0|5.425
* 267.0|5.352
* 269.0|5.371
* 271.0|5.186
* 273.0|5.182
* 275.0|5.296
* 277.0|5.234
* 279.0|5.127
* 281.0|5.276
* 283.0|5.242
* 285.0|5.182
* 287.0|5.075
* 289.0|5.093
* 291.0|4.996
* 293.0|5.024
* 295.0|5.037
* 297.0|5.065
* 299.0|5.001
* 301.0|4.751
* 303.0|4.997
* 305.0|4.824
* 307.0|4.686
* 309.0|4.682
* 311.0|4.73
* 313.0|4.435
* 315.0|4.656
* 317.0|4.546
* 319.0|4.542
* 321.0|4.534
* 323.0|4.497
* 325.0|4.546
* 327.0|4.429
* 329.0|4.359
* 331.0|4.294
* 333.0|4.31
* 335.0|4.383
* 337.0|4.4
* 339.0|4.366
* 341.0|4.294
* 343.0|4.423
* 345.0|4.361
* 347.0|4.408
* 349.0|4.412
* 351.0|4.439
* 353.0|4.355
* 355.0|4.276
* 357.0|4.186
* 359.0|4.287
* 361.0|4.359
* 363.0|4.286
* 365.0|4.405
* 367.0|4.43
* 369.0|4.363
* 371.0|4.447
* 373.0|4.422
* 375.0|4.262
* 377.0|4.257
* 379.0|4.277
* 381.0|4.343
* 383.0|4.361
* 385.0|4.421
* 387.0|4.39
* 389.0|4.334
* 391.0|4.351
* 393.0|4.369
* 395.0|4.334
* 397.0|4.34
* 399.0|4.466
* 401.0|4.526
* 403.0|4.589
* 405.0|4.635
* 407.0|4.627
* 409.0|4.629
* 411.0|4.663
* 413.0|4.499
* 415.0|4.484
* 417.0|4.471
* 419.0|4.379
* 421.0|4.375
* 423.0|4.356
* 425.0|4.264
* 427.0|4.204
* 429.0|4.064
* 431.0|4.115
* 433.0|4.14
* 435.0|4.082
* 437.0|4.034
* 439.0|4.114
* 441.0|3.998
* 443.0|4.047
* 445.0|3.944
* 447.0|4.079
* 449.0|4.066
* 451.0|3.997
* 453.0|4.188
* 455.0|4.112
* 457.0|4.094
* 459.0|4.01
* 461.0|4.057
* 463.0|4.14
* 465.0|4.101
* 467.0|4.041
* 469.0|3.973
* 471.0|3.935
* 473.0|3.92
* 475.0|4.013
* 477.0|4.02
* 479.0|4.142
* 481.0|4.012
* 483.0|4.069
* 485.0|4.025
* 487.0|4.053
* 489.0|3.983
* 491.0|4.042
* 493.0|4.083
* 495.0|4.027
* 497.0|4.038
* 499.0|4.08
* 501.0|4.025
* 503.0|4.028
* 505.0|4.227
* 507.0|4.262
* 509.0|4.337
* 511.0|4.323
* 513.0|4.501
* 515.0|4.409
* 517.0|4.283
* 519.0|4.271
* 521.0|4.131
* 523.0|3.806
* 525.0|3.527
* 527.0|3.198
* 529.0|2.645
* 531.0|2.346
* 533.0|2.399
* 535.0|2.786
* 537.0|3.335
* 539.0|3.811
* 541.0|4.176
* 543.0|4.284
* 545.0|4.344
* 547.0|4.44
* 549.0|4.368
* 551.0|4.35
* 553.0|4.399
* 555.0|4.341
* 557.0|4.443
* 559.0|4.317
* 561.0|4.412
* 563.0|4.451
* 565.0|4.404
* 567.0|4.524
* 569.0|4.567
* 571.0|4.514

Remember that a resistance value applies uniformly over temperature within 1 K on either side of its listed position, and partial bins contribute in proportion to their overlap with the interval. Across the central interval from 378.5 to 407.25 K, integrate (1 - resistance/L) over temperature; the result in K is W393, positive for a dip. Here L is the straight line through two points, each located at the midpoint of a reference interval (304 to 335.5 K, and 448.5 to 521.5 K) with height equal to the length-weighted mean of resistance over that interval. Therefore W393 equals -0.5 K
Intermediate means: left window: 4.53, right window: 4.11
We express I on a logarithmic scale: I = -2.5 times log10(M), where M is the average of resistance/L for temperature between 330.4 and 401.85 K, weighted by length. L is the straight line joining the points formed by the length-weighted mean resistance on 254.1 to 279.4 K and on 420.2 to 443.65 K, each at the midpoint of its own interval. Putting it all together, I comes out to 0.06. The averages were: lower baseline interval 5.37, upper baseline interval 4.15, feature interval 4.36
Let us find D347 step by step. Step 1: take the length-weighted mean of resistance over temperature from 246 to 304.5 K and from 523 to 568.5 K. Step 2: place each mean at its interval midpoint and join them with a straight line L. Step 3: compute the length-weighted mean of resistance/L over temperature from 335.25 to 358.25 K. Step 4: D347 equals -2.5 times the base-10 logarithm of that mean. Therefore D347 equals 0.12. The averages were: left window 5.22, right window 3.88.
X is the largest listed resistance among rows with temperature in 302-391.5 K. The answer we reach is 4.997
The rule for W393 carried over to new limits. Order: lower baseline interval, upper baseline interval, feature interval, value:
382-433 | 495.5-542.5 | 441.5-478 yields 0.66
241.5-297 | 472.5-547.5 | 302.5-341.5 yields 3.52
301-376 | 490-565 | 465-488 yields 0.50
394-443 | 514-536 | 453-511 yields -4.23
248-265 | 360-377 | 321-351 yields 1.73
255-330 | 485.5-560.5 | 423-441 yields 0.97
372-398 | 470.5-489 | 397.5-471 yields -0.99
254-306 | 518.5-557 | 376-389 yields 0.79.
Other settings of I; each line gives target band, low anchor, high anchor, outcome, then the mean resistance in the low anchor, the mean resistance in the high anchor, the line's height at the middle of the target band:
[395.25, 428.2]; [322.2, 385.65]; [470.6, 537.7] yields -0.074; 4.36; 3.86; 4.17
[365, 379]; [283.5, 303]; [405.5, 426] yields 0.076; 5.03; 4.48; 4.68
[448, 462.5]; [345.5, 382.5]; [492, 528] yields 0.028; 4.35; 4.09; 4.18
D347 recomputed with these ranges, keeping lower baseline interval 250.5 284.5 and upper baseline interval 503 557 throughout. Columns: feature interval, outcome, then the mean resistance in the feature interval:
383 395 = 0.074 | 4.37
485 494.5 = 0.024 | 4.04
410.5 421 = 0.013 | 4.48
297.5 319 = 0.086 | 4.73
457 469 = 0.055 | 4.06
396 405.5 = 0.026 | 4.5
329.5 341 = 0.146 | 4.35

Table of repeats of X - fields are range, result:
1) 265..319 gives 5.425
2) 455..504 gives 4.142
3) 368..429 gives 4.663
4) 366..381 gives 4.447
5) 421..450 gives 4.375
